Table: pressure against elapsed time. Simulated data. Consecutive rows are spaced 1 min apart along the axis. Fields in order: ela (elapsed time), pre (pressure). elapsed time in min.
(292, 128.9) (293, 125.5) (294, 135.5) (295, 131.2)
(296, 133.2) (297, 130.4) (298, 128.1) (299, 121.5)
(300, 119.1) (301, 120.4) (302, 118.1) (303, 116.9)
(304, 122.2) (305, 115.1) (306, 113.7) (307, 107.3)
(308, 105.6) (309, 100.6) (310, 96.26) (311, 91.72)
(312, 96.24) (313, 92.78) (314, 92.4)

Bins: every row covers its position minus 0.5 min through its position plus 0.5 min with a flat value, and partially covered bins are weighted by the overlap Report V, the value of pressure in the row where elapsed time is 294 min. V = 135.5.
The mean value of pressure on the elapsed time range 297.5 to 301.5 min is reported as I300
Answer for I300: 122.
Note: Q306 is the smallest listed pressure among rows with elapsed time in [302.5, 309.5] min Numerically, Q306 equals 100.6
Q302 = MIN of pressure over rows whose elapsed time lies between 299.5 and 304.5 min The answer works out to 116.9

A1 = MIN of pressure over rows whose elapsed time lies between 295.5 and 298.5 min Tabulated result 128.1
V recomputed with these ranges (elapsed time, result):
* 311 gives 91.72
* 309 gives 100.6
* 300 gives 119.1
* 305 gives 115.1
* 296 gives 133.2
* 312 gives 96.24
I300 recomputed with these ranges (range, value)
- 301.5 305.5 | 118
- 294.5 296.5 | 132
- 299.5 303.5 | 119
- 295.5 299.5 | 128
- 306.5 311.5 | 100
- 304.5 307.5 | 112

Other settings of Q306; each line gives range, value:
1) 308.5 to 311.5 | 91.72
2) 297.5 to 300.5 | 119.1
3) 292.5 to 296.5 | 125.5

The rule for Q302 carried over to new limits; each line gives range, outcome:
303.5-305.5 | 115.1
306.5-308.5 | 105.6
